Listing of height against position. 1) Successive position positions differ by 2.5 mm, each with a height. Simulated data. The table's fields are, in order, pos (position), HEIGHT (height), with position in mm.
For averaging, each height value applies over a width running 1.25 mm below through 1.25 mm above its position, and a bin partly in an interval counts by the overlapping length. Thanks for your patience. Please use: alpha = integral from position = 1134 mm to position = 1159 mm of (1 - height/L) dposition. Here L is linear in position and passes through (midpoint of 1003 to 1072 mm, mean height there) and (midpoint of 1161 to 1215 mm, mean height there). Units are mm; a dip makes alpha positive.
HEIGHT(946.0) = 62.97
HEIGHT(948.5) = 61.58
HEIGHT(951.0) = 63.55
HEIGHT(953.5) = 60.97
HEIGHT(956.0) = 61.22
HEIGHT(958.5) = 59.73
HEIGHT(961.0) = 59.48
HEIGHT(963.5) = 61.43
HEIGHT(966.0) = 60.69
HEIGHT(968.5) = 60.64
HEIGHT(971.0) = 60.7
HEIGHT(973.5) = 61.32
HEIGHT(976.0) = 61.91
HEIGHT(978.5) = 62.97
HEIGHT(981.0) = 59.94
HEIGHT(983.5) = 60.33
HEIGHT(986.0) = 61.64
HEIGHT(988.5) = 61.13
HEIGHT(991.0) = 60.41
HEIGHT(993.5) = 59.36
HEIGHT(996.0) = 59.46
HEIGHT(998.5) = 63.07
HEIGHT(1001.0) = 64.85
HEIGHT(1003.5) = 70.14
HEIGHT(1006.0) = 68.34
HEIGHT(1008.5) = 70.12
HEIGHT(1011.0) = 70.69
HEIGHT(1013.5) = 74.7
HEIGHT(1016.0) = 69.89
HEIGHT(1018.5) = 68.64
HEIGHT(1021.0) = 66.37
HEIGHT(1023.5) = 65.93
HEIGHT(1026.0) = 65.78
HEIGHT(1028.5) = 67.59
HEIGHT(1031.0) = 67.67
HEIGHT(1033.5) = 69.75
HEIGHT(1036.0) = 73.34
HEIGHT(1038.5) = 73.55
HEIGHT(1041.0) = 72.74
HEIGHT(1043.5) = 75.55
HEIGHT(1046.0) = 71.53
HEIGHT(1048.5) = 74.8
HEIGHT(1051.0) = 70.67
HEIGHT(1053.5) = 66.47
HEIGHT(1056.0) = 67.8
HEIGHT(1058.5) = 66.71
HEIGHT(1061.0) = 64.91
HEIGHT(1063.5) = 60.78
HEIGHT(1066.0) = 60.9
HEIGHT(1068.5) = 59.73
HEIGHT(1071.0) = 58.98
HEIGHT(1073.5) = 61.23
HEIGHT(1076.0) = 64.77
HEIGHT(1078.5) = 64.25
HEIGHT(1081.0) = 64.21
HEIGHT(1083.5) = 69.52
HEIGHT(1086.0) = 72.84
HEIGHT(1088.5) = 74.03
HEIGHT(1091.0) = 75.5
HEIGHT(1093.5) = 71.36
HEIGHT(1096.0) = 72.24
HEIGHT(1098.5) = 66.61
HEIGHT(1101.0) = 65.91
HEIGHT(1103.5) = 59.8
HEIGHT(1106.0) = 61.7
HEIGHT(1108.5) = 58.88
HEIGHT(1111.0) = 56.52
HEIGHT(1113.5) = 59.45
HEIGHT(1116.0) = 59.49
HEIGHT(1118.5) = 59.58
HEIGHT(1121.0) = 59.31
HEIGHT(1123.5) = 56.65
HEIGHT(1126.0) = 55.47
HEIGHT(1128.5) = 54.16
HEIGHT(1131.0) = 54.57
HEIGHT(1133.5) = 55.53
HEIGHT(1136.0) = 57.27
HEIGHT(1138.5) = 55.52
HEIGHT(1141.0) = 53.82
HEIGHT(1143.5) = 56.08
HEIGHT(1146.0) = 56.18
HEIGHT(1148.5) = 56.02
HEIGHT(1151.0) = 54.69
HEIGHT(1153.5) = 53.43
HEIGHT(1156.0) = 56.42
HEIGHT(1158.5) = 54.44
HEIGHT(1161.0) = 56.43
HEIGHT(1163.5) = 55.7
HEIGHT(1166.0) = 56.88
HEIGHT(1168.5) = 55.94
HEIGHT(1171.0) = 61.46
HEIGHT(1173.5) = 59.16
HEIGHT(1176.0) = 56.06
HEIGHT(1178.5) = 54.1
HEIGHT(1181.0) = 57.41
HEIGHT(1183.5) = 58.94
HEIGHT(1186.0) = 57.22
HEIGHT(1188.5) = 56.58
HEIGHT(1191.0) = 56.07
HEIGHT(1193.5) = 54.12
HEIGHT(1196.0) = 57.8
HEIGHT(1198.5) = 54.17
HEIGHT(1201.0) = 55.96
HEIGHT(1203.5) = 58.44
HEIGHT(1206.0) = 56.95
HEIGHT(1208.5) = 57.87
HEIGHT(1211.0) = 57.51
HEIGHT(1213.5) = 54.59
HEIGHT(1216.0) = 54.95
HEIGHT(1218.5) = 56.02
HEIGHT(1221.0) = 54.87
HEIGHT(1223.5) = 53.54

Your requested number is 1.90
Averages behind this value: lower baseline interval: 68.4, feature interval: 55.4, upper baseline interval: 56.8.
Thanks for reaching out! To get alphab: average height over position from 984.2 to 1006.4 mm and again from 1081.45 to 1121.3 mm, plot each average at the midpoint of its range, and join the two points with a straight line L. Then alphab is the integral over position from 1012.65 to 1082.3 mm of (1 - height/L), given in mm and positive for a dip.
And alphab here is -3.68 mm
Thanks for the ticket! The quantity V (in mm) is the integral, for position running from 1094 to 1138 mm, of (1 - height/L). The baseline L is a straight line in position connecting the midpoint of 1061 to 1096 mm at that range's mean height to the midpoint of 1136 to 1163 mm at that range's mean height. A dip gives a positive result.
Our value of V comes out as 0.6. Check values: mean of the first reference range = 66.2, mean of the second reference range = 55.4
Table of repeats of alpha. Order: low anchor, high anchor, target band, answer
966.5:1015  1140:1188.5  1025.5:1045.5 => -2.95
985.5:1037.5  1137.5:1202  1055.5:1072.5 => 0.17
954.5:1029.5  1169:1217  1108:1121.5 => 0.17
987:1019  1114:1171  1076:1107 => -4.26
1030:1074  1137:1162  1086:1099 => -2.03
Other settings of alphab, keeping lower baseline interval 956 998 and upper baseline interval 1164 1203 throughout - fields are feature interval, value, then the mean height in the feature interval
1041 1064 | -3.86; 69.3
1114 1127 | -0.05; 58.2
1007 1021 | -2.41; 70.4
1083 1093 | -2.47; 73.1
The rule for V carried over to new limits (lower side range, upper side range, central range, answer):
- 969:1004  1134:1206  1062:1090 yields -2.70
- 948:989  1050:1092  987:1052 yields -4.80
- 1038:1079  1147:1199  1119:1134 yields 1.10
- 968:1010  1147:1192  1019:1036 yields -1.73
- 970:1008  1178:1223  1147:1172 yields 0.62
